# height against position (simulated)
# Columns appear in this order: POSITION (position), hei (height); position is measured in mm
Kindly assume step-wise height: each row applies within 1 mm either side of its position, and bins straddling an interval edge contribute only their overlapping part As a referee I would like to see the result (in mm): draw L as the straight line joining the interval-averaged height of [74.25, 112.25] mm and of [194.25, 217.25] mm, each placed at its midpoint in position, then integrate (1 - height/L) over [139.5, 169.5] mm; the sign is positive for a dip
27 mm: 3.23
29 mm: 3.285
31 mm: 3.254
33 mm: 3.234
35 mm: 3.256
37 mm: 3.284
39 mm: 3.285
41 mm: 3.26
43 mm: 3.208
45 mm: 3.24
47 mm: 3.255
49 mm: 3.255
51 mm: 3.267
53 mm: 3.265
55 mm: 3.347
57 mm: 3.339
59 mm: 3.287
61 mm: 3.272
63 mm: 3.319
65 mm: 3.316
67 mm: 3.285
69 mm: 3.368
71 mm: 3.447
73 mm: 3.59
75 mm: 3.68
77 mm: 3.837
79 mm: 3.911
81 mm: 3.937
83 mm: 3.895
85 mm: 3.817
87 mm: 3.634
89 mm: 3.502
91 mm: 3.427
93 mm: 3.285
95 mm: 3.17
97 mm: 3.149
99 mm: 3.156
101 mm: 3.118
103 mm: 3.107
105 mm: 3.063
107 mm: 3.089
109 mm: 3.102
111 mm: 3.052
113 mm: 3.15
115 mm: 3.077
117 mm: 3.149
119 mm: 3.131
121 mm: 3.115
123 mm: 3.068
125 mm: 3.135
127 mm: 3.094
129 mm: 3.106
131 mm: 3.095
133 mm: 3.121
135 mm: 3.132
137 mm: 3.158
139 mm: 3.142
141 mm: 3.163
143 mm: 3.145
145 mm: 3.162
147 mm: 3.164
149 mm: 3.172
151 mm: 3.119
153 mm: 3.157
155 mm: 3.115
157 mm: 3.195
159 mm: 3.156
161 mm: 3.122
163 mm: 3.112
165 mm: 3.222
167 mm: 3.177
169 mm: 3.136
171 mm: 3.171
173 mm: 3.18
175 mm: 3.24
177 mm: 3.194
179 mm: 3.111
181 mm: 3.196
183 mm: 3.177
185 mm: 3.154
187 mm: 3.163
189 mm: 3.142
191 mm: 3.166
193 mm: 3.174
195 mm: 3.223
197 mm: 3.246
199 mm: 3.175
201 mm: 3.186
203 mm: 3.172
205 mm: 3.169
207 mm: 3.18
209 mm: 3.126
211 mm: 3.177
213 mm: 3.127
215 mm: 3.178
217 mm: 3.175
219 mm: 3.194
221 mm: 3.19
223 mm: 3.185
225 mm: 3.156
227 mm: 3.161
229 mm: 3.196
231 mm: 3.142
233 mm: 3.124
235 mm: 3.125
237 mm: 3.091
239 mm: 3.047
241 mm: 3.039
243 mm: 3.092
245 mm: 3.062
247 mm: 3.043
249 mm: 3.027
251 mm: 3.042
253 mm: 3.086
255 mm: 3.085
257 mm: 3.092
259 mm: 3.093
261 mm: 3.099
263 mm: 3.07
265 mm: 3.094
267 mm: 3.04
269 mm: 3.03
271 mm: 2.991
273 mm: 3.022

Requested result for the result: 1.2 mm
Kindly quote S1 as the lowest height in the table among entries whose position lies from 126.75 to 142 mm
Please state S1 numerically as 3.094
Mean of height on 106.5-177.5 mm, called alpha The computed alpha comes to 3.14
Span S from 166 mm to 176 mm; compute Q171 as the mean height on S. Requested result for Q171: 3.18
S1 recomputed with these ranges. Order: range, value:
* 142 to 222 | 3.111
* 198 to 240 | 3.047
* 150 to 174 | 3.112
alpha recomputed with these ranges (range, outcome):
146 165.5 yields 3.15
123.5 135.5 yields 3.11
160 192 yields 3.17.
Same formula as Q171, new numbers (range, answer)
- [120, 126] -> 3.11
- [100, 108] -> 3.09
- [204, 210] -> 3.16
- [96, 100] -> 3.15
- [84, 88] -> 3.73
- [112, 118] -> 3.13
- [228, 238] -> 3.14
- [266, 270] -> 3.04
